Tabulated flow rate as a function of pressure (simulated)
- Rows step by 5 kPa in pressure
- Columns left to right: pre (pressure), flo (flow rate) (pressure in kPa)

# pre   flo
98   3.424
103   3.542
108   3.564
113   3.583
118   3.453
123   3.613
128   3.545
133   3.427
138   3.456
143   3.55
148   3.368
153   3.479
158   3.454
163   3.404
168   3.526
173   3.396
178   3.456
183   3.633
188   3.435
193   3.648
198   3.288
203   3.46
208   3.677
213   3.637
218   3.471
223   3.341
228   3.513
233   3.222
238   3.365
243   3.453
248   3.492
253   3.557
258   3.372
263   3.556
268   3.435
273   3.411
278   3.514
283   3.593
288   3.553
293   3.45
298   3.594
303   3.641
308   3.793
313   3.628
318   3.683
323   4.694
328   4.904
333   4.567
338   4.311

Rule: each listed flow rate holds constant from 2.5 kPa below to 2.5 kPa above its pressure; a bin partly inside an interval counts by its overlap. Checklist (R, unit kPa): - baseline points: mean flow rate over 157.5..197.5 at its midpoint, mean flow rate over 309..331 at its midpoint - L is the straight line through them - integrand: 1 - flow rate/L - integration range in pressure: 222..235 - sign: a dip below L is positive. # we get 1.31 kPa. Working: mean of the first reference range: 3.49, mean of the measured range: 3.37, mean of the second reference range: 4.21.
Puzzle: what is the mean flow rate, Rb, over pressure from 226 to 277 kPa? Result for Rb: 3.44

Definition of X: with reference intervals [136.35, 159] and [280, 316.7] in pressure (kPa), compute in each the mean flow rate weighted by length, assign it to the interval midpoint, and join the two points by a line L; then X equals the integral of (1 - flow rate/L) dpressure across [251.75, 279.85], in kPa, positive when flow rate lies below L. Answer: 0.8 kPa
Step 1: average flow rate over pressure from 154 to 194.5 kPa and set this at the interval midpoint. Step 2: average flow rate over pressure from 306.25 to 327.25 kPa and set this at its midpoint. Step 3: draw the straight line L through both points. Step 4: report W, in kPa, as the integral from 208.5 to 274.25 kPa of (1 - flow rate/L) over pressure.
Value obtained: 5.07 kPa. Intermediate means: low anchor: 3.49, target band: 3.46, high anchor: 4.03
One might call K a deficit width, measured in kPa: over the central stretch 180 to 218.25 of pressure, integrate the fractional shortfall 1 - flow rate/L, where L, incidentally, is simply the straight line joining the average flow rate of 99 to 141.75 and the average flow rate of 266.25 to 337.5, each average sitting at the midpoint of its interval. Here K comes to 1.29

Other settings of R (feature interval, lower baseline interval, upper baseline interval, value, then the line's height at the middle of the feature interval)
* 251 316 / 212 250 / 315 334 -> 7.2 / 3.99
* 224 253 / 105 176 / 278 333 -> 2.3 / 3.71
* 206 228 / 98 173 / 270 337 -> 0.9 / 3.67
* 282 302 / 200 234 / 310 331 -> 2.3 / 4.02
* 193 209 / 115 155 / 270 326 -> 0.4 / 3.57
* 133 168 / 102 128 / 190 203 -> 0.6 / 3.51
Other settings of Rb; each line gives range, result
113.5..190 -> 3.48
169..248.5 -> 3.47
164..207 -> 3.48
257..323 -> 3.6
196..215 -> 3.52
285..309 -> 3.59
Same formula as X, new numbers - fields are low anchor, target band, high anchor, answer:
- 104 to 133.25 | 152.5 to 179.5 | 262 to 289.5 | 0.6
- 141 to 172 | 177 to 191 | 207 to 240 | -0.3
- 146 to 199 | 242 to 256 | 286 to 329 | 0.7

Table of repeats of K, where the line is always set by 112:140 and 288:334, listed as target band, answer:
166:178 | 0.54 kPa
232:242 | 1.18 kPa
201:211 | 0.34 kPa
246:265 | 1.63 kPa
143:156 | 0.43 kPa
